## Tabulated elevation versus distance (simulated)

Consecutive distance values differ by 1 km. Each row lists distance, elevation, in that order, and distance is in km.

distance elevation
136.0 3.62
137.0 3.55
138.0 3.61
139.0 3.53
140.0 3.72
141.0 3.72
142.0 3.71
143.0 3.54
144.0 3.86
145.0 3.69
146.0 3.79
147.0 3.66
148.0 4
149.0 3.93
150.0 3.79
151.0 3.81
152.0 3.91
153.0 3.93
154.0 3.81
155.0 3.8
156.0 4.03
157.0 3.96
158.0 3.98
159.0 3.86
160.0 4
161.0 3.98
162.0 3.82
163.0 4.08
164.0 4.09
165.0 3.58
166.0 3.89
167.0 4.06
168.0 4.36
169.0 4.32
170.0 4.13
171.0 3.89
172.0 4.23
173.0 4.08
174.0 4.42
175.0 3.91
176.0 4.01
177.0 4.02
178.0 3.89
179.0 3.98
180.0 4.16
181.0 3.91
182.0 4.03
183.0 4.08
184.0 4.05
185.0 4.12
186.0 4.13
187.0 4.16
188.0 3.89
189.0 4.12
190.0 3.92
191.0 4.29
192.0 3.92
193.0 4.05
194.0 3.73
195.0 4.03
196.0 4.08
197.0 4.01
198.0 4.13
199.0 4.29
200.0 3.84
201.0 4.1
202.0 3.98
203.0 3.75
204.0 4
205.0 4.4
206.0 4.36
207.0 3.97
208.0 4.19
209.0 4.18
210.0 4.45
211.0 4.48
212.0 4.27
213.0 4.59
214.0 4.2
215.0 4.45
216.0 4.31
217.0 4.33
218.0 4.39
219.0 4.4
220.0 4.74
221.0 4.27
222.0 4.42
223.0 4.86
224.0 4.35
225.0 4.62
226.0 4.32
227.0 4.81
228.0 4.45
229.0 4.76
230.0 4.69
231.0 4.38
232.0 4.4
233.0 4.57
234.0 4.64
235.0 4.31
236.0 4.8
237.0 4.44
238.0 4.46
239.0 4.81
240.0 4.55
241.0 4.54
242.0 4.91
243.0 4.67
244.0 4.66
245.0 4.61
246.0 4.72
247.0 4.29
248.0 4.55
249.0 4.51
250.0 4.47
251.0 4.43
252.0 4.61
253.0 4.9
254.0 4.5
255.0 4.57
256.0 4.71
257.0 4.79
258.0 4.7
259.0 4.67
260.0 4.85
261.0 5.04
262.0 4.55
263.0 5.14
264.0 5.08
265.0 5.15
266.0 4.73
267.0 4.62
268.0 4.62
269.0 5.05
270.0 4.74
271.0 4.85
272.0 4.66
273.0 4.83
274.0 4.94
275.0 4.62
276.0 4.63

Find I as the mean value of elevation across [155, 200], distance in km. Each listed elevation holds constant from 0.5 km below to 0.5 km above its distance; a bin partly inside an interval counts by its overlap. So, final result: 4.03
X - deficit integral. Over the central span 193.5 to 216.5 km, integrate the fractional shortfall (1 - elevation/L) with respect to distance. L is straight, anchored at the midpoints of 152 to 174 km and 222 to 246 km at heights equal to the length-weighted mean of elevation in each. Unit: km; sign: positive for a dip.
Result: 1.0 km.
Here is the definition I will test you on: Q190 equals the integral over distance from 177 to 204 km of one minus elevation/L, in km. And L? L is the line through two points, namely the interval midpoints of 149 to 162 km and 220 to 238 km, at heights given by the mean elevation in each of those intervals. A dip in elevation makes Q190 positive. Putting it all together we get 1.2 km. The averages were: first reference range 3.9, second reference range 4.54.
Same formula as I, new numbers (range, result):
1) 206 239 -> 4.46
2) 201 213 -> 4.2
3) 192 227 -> 4.25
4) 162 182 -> 4.05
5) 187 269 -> 4.45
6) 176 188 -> 4.04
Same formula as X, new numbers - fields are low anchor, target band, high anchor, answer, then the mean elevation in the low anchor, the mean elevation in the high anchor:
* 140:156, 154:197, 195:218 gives -0.38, 3.8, 4.2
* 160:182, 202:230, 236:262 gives 0.04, 4.04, 4.64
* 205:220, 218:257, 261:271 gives 0.10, 4.34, 4.86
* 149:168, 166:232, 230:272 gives 0.64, 3.92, 4.67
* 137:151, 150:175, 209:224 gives -0.55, 3.73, 4.43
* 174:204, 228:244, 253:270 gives -0.23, 4.03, 4.8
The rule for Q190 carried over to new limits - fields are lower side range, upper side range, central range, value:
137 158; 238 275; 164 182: -0.2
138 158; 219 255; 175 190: 0.2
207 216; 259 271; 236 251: 0.2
